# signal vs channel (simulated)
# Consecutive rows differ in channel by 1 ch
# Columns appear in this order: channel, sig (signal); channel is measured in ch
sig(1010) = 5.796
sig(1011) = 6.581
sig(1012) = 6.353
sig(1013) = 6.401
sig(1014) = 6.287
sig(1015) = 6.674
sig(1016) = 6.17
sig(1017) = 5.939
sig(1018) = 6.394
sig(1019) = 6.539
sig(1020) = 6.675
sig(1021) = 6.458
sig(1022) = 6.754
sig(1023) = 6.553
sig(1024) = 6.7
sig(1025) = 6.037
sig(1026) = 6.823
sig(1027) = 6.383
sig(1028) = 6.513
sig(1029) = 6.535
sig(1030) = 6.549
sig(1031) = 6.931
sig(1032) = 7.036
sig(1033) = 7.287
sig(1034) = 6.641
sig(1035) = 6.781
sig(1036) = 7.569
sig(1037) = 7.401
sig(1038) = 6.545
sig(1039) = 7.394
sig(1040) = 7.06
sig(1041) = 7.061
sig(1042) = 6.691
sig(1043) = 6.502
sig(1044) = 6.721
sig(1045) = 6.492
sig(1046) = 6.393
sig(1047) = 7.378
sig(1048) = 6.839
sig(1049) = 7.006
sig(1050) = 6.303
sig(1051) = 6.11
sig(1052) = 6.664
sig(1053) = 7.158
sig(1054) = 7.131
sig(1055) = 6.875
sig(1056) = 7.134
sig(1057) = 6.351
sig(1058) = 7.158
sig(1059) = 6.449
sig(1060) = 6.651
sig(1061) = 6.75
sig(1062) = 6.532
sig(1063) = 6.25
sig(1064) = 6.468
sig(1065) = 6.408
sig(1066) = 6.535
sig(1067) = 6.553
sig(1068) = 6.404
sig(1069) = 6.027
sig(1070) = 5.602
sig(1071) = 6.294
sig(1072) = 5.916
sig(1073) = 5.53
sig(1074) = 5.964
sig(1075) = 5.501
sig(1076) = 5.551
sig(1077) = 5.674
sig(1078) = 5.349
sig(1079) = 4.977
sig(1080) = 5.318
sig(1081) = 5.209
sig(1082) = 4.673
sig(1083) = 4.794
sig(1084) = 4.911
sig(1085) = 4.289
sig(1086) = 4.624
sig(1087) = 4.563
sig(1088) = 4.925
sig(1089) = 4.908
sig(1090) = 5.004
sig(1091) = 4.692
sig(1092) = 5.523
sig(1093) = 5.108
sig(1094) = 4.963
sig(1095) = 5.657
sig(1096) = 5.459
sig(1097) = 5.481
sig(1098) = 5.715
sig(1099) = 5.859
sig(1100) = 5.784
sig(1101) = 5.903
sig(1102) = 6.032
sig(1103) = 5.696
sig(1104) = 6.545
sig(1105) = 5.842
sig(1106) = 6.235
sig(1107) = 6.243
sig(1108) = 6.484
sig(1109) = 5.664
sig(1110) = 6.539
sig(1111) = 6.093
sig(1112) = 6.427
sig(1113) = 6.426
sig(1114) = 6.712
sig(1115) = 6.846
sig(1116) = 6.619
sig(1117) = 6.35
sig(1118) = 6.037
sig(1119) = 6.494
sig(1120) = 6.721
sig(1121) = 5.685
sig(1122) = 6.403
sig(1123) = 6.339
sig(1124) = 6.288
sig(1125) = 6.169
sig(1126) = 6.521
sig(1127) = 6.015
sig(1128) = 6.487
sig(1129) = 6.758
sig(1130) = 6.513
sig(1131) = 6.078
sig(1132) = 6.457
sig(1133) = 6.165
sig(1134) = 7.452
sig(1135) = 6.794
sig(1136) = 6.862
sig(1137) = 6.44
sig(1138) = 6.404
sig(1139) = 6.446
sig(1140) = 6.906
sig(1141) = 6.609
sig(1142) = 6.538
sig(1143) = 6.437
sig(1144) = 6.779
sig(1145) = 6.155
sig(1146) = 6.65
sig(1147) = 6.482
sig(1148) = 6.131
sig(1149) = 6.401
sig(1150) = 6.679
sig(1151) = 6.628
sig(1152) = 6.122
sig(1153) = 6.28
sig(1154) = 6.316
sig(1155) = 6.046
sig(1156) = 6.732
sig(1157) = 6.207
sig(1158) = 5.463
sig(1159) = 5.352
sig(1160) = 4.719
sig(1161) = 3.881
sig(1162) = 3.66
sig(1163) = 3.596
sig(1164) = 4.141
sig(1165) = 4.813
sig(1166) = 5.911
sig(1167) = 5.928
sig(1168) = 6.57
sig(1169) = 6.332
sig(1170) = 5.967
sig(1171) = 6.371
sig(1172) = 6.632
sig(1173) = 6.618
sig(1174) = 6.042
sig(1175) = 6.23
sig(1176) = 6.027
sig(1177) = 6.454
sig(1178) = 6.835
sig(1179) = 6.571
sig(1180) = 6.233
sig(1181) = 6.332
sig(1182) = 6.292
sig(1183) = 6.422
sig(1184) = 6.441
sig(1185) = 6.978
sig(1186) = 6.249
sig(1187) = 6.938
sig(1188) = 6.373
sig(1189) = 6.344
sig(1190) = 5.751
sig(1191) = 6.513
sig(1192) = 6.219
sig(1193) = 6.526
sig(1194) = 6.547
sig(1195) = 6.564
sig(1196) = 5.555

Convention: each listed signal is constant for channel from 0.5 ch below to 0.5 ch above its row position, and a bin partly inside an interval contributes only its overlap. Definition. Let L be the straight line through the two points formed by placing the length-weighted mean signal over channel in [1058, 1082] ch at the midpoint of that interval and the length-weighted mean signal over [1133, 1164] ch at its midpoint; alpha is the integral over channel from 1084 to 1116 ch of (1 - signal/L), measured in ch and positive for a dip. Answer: 1.79 ch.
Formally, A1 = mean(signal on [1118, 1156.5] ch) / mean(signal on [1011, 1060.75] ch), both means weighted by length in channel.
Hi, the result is 0.96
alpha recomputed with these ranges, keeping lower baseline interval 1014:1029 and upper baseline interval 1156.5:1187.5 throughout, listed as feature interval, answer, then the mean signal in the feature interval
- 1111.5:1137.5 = -1.72 ch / 6.46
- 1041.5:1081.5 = -0.04 ch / 6.32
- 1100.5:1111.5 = 0.04 ch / 6.12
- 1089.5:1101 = 1.43 ch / 5.41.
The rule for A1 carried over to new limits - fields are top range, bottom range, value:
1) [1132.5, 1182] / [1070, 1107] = 1.13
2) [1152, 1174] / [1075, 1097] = 1.11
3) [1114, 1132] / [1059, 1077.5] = 1.04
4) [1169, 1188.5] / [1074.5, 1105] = 1.21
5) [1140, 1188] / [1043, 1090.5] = 1.01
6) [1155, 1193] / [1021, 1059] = 0.88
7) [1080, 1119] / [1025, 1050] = 0.83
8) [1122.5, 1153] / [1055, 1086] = 1.10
